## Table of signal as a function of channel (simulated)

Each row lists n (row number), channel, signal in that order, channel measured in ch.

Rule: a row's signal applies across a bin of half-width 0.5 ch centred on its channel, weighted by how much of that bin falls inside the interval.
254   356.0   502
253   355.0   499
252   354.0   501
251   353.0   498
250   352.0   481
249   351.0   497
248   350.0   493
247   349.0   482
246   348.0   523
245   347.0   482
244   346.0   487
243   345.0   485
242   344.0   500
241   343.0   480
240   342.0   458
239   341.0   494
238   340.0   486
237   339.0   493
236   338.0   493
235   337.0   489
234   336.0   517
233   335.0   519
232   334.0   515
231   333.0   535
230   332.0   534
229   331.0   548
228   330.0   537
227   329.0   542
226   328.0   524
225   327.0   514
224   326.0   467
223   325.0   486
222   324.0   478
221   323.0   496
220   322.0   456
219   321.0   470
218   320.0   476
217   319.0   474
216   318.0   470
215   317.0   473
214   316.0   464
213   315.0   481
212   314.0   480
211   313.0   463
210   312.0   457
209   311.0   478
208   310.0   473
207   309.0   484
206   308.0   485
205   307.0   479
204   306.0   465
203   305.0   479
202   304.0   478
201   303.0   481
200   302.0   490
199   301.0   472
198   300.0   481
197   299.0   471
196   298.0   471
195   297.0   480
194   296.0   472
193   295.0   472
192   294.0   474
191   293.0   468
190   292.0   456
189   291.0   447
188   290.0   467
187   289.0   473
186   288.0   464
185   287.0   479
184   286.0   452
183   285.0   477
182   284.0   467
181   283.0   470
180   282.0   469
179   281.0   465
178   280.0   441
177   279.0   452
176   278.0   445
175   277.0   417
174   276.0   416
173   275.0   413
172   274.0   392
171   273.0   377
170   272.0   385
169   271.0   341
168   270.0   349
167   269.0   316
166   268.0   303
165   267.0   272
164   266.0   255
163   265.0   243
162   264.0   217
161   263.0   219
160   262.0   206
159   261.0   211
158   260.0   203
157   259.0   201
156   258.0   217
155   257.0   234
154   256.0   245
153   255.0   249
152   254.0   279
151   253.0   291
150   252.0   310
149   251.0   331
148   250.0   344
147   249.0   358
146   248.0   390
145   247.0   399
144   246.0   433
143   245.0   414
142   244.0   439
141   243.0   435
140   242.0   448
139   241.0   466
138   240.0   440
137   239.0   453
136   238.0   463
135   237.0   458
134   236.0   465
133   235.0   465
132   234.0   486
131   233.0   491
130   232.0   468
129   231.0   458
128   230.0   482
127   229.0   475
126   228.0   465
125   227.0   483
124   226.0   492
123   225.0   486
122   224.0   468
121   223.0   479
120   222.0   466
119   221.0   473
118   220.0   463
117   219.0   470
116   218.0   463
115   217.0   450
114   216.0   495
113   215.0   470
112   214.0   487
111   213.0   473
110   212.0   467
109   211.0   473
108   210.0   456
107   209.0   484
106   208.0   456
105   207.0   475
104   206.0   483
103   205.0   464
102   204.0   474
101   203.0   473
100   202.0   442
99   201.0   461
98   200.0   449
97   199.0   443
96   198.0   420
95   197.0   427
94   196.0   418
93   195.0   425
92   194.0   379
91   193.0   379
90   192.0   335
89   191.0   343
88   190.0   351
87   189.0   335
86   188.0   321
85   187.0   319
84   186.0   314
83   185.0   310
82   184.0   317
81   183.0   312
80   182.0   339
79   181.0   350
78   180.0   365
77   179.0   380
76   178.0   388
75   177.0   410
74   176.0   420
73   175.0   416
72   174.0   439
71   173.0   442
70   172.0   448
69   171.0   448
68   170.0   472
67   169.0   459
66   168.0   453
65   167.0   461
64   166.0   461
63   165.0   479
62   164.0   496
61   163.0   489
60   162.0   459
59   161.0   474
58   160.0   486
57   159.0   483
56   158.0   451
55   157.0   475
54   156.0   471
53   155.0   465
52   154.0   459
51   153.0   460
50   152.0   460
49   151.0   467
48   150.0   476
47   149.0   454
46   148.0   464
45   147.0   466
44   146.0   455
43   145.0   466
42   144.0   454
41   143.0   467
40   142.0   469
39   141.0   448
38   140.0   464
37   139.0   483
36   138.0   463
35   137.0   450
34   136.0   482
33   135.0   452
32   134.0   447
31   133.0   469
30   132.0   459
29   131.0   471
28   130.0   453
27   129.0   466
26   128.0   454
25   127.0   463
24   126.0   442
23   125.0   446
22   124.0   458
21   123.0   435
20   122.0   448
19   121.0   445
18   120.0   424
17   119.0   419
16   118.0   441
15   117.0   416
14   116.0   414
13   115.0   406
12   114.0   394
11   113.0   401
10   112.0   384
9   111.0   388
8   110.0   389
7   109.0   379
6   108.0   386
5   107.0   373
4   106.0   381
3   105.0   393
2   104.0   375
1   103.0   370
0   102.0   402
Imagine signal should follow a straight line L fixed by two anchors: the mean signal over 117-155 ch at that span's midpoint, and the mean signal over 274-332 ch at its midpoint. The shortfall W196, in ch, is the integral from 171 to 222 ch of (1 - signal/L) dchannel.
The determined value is 4.9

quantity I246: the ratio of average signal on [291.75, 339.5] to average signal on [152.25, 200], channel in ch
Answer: 1.2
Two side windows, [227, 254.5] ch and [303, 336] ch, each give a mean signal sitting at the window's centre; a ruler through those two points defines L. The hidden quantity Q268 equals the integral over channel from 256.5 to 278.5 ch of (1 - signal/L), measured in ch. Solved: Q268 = 7.2 ch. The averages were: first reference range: 424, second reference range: 490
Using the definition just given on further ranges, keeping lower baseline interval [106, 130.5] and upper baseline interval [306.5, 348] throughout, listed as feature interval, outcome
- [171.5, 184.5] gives 1.6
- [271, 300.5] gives 1.7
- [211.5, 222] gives -0.4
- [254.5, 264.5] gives 5.3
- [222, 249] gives 0.2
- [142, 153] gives -0.8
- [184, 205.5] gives 2.6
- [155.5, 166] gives -1.0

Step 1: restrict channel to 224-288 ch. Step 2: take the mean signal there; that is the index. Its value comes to 385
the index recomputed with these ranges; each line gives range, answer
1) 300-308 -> 478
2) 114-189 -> 437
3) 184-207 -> 398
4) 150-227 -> 436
